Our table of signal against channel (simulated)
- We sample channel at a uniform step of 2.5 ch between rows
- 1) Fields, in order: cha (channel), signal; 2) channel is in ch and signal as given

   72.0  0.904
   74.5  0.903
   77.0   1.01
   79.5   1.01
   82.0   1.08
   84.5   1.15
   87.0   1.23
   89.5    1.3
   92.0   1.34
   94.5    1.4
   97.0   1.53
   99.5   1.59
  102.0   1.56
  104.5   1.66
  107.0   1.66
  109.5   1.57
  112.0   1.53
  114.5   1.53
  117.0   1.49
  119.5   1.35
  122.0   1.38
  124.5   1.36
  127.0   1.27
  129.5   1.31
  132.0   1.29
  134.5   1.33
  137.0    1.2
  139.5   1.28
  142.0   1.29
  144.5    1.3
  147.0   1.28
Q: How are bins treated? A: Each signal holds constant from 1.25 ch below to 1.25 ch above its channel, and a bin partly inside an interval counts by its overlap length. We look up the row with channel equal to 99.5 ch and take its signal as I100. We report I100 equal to 1.59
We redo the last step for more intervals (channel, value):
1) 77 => 1.01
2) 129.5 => 1.31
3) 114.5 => 1.53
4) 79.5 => 1.01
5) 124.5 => 1.36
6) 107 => 1.66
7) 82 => 1.08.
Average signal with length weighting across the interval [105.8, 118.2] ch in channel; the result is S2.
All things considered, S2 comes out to 1.56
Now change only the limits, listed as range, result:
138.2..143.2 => 1.28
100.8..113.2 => 1.6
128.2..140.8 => 1.28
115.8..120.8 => 1.42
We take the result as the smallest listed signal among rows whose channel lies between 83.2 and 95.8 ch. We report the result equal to 1.15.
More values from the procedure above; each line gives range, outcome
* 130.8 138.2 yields 1.2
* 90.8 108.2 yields 1.34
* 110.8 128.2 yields 1.27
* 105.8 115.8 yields 1.53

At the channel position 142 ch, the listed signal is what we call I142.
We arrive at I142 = 1.29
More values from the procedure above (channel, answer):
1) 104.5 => 1.66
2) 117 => 1.49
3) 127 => 1.27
